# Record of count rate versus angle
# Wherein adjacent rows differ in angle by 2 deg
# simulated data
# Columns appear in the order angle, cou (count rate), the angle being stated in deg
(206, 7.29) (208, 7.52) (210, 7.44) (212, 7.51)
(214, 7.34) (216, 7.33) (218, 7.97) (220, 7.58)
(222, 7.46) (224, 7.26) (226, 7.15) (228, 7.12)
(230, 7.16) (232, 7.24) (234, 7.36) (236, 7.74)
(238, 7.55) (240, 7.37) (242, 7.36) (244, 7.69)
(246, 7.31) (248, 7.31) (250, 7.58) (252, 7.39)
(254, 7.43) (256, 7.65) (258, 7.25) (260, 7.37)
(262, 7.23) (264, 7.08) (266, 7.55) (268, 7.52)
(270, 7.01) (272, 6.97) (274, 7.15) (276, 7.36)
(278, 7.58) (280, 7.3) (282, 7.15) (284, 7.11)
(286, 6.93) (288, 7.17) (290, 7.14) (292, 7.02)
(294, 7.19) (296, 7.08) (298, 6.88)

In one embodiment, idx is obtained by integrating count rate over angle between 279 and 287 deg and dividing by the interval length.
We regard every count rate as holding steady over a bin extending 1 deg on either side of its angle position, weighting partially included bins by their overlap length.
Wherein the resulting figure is 7.12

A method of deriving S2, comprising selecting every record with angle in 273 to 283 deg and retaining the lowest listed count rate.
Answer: 7.15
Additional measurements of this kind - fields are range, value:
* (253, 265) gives 7.08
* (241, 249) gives 7.31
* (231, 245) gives 7.24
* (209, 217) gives 7.33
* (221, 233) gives 7.12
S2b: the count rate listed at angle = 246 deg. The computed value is 7.31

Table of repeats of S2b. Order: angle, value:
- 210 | 7.44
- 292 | 7.02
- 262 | 7.23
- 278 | 7.58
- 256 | 7.65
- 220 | 7.58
